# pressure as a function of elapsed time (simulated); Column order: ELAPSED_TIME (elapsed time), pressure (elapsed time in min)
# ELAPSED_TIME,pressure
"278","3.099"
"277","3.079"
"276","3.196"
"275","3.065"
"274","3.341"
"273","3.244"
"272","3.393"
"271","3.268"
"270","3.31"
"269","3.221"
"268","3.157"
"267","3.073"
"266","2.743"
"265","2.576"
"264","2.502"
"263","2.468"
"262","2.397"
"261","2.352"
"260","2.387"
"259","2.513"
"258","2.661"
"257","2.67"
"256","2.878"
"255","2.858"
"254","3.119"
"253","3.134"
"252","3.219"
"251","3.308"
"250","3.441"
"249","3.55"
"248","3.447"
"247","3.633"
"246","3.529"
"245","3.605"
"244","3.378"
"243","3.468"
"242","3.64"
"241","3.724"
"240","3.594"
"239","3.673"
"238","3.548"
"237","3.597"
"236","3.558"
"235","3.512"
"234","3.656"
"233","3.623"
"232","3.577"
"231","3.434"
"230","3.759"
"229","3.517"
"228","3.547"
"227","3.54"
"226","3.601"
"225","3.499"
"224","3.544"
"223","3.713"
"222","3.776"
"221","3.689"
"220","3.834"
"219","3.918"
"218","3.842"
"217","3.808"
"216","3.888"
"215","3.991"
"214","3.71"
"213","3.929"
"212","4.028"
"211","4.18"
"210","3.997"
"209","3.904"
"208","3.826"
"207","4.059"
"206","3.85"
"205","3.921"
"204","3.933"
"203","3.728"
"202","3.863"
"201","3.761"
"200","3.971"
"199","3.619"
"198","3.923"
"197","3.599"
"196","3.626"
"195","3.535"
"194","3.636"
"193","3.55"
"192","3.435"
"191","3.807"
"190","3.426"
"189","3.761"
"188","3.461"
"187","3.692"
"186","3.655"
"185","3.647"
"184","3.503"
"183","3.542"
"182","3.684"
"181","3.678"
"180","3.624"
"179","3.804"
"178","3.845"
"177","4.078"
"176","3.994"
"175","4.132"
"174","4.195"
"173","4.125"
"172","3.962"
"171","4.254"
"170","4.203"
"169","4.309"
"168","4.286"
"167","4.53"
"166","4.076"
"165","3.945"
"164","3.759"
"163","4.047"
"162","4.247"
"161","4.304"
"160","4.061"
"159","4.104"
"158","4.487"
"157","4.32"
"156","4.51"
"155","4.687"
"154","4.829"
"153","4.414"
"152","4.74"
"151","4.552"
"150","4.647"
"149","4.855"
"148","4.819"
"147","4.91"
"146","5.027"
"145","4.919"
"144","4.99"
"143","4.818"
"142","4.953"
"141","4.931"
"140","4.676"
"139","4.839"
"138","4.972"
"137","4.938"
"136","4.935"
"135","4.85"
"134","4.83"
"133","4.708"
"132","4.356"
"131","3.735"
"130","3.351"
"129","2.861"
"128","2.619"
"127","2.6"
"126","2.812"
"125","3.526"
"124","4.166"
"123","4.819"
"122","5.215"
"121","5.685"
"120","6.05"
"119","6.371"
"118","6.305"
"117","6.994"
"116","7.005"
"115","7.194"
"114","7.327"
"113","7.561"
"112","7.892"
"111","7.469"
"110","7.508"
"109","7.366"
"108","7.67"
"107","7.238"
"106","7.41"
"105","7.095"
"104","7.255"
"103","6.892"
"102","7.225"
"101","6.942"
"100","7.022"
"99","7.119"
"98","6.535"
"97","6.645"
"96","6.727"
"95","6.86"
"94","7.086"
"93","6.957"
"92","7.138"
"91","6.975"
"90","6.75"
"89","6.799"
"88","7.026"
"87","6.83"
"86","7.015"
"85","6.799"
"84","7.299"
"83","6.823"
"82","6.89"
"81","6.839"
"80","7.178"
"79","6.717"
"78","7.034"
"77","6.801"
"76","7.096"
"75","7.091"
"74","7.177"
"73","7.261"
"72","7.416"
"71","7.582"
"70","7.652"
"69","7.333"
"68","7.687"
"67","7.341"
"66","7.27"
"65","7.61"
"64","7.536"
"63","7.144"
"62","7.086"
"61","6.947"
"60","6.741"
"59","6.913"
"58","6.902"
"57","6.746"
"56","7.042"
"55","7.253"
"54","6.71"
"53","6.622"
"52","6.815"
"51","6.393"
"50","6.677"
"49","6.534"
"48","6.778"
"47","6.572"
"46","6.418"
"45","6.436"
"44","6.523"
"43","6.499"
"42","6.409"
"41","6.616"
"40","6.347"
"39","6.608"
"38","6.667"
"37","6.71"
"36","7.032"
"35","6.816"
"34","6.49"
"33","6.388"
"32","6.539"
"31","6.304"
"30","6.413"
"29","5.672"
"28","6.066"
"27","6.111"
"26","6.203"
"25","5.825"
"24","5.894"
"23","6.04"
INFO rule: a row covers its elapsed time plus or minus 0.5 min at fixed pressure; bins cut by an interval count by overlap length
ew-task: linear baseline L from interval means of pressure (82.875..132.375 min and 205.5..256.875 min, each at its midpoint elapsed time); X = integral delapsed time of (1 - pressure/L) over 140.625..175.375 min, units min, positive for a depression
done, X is 4.9 min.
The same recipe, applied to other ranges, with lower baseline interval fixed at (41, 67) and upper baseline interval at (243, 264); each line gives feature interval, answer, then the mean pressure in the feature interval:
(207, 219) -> -0.40 min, 3.92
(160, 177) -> 1.83 min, 4.14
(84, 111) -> -4.75 min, 7.05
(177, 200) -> 3.27 min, 3.66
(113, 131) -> 1.72 min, 5.03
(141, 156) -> 0.70 min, 4.79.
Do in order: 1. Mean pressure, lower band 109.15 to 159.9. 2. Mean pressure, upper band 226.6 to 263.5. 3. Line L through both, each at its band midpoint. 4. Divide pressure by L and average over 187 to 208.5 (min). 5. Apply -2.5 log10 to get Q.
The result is 0.08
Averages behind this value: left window 5.04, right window 3.28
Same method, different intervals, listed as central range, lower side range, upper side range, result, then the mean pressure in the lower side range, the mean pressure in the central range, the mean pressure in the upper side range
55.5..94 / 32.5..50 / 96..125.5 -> -0.07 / 6.58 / 7.09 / 6.67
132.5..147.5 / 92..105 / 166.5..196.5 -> 0.11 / 6.95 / 4.89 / 3.83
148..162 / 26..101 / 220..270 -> 0.12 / 6.85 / 4.5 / 3.28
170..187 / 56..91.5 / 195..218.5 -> 0.18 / 7.09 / 3.86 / 3.86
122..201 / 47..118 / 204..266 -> 0.25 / 7.07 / 4.13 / 3.46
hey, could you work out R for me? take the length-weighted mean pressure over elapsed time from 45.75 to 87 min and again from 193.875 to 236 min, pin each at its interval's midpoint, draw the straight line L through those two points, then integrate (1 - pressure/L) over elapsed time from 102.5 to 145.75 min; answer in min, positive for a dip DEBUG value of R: 2.0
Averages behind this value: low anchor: 7.02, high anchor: 3.76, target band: 5.53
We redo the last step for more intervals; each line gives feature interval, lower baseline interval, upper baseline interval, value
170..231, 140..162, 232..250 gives 4.0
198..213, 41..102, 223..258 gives 0.9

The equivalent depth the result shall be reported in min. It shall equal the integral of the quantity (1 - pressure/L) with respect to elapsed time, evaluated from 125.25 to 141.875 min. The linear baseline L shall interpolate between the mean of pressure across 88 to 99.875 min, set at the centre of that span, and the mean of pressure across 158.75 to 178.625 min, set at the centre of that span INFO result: 3.8 min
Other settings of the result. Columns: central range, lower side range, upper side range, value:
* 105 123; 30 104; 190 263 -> -3.0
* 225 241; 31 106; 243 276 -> 0.0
